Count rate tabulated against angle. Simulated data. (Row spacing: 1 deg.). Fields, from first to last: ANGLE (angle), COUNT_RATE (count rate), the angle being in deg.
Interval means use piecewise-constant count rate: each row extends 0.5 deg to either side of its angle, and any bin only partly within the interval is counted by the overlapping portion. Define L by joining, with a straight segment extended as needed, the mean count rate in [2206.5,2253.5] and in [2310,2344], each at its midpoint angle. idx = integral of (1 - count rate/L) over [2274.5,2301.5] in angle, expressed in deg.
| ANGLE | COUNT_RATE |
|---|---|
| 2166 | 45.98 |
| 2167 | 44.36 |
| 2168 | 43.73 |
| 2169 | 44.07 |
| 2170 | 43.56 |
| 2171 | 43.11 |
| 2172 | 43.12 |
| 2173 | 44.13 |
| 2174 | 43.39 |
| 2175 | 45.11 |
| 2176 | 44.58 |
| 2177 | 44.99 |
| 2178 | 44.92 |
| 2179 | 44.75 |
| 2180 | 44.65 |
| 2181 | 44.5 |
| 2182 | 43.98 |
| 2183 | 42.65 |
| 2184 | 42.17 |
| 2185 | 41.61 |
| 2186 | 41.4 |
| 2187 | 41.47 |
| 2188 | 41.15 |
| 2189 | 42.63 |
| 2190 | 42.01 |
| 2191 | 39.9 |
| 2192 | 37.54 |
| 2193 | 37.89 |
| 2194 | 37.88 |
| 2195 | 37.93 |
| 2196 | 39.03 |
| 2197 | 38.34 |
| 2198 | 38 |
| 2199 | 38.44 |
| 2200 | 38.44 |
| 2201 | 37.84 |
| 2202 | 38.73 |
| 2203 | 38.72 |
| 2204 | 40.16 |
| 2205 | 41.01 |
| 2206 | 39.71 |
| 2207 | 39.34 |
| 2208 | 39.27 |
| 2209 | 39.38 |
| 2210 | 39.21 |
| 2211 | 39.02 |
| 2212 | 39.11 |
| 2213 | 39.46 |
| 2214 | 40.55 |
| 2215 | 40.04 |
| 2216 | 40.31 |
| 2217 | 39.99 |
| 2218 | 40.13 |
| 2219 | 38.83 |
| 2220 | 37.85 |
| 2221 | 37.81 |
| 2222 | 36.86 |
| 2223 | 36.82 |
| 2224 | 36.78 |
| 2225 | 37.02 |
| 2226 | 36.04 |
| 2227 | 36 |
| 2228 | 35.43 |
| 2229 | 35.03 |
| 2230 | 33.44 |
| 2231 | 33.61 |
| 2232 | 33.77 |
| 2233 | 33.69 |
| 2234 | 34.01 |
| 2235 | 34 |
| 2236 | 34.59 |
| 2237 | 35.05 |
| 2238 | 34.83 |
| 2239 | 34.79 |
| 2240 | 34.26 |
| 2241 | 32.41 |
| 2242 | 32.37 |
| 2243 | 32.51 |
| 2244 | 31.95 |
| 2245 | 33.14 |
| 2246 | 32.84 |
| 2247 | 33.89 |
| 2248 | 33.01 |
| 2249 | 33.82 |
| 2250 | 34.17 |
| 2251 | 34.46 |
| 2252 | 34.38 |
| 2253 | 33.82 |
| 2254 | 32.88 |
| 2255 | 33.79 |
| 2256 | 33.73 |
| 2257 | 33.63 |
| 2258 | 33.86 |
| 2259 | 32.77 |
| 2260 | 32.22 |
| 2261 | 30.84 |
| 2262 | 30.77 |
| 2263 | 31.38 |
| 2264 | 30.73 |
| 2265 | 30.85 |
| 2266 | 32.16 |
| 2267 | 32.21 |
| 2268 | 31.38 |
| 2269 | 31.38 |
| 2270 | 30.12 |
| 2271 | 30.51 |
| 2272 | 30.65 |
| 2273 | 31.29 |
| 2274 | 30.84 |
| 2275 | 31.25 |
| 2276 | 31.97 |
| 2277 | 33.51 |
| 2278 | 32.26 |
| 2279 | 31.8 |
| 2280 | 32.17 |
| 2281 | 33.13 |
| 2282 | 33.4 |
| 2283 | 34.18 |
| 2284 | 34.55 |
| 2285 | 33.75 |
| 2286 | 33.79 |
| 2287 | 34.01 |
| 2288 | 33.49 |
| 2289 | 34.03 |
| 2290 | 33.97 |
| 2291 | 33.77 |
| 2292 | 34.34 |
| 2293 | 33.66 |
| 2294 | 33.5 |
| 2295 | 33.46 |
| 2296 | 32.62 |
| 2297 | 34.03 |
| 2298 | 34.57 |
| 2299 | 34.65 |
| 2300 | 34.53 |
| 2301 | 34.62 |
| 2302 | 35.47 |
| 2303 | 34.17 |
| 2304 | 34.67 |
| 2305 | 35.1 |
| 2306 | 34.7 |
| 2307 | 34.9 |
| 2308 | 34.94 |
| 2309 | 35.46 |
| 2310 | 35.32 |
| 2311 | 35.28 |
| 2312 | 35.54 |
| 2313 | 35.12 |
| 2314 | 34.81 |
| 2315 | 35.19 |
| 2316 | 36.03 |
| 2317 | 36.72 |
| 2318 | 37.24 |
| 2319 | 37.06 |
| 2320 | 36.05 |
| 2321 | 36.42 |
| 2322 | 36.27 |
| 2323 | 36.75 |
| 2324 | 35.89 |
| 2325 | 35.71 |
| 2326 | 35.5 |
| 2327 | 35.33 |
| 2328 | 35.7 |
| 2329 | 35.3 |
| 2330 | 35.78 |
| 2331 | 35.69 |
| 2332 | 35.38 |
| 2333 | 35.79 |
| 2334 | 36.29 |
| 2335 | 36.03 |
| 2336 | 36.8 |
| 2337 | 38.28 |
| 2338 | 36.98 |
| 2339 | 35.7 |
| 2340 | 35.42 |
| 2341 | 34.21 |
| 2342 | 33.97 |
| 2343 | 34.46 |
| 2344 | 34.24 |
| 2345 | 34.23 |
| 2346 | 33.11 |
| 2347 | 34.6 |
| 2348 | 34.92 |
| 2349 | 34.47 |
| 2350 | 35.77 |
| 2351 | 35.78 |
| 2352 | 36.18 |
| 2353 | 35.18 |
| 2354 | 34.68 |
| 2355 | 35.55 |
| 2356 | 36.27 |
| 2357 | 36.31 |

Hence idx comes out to 1.8 deg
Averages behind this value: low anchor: 35.9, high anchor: 35.8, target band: 33.5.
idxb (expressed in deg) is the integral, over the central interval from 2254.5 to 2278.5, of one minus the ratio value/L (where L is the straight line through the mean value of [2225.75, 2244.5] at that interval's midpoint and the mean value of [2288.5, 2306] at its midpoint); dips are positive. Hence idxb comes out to 1.6 deg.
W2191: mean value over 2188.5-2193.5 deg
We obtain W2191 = 40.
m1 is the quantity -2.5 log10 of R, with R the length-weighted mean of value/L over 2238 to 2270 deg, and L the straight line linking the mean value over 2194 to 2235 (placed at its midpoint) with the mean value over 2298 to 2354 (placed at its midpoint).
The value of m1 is 0.131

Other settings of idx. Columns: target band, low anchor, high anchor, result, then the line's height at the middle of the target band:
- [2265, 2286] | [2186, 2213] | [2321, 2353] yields 2.9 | 37.2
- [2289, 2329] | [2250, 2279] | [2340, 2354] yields -1.8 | 33.5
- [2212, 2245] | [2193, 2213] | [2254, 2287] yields 0.4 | 36.4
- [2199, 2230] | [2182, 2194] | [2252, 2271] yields -0.5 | 37.8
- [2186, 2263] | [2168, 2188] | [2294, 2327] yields 8.0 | 40.6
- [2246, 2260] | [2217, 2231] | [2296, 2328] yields 1.0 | 36.3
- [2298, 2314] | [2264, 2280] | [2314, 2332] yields -0.2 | 34.5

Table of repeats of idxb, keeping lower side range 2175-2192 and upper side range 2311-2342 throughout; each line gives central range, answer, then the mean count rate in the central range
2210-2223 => 0.7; 39.1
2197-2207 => 0.7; 39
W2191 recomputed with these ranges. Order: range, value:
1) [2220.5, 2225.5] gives 37.1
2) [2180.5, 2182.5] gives 44.2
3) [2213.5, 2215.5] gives 40.3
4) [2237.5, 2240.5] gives 34.6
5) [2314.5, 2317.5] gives 36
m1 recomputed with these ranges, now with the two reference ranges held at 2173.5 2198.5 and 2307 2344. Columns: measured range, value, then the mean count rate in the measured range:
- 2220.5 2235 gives 0.13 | 35.4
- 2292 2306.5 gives 0.08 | 34.3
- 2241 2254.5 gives 0.17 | 33.3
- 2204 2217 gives 0.02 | 39.7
